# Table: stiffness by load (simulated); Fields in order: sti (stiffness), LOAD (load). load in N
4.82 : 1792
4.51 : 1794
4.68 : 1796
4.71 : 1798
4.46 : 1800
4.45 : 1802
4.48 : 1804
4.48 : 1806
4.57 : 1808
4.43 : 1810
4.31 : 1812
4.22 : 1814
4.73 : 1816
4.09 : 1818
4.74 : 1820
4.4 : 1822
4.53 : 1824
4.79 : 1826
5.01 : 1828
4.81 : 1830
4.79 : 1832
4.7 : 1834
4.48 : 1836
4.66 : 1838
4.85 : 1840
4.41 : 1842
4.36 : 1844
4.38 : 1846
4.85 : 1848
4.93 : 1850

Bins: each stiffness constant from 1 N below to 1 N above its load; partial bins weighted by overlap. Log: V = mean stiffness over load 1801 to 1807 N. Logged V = 4.47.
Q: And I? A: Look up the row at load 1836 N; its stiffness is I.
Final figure 4.48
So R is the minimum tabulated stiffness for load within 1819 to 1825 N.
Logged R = 4.4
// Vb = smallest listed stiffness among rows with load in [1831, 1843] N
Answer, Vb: 4.41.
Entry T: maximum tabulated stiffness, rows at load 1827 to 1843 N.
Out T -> 5.01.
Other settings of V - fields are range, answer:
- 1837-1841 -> 4.75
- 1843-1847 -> 4.37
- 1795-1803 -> 4.58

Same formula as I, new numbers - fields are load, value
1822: 4.4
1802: 4.45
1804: 4.48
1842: 4.41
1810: 4.43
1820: 4.74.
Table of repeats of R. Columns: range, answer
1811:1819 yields 4.09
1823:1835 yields 4.53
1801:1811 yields 4.43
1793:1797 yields 4.51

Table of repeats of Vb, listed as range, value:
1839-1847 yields 4.36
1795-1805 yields 4.45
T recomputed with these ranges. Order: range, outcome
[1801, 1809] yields 4.57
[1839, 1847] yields 4.85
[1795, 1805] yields 4.71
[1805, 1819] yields 4.73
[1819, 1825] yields 4.74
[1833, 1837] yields 4.7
